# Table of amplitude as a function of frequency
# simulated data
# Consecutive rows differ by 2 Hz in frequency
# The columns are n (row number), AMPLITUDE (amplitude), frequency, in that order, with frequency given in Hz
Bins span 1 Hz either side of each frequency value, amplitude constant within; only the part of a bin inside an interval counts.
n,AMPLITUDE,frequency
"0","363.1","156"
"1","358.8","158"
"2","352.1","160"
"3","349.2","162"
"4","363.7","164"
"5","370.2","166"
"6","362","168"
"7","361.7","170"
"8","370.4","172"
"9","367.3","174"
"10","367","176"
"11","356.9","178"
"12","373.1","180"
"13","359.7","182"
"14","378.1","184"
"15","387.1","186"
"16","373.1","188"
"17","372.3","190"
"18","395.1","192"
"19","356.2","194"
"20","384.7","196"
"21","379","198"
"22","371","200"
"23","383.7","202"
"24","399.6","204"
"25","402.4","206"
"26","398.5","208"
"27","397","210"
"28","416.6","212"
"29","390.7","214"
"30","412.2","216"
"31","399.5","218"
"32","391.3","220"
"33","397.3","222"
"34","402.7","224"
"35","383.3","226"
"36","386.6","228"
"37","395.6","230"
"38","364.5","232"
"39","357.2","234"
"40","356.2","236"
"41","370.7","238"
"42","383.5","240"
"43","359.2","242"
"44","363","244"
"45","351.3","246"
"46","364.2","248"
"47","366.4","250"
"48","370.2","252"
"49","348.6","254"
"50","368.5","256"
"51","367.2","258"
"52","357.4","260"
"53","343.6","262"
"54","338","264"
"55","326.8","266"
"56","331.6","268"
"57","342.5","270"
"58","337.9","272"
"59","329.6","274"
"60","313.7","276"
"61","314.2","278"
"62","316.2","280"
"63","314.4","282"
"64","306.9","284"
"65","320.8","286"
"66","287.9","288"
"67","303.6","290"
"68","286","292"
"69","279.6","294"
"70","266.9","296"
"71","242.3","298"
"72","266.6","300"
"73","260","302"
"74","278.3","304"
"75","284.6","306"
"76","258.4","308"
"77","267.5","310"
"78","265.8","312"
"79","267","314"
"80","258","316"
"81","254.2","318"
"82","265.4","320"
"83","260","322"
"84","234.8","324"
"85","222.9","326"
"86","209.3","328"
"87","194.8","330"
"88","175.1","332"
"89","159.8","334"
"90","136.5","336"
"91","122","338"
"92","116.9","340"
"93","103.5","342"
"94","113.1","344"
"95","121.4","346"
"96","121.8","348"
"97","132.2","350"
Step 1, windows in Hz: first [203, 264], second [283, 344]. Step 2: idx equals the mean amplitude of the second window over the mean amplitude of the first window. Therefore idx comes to 0.63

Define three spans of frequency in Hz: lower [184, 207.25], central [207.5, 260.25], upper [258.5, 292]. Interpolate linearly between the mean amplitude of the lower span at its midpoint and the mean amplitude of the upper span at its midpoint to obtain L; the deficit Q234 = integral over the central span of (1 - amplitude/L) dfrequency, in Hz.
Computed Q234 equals -3.64 Hz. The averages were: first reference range 382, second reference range 324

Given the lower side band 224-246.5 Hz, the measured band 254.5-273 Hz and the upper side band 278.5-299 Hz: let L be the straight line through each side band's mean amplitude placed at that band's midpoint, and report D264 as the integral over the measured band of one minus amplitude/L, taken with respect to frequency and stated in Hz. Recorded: -0.90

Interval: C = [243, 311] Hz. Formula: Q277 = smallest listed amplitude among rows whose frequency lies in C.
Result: 242.3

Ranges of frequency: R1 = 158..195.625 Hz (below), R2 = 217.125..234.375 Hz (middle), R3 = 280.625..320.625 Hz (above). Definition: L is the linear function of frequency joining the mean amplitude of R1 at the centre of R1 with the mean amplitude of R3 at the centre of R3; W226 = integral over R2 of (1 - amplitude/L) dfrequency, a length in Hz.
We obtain -2.9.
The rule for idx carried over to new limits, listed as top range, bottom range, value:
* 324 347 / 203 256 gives 0.41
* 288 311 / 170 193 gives 0.73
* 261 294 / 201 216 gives 0.80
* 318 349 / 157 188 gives 0.47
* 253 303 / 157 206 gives 0.85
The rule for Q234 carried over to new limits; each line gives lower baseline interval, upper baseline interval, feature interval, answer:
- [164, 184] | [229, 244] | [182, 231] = -2.9 Hz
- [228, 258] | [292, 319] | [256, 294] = -1.1 Hz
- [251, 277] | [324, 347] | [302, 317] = -2.9 Hz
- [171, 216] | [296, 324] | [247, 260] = -1.8 Hz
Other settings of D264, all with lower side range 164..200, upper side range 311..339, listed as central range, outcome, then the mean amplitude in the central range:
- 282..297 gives -2.34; 295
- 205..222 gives -3.22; 401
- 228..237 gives -1.53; 370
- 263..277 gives -2.83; 331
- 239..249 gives -1.98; 364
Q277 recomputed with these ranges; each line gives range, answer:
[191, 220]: 356.2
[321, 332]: 175.1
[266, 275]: 326.8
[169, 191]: 356.9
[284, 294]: 279.6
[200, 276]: 313.7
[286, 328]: 209.3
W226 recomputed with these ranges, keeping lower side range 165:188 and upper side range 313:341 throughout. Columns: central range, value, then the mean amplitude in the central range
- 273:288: -3.44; 315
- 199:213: -2.46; 396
